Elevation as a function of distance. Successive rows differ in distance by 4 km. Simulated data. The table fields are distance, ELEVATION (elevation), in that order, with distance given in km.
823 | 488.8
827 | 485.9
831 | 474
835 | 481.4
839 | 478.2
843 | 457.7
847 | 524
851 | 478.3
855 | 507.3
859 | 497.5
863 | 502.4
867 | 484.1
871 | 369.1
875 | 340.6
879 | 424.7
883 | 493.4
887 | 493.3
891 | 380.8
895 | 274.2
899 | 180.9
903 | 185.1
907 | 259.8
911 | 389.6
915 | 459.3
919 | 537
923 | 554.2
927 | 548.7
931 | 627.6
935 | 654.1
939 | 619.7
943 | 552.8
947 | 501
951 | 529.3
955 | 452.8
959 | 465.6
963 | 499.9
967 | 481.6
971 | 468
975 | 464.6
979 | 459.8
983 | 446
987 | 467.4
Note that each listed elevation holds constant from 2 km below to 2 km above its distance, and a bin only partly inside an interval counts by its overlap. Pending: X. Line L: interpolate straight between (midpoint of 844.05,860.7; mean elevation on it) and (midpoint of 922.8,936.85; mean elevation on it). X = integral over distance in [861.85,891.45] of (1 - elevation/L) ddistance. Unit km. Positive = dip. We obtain 5.2 km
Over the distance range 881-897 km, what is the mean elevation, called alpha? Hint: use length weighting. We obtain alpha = 410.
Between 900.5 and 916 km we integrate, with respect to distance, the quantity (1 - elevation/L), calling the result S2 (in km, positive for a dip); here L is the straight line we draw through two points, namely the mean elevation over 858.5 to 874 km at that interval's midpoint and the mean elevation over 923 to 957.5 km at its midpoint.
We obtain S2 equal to 6.2 km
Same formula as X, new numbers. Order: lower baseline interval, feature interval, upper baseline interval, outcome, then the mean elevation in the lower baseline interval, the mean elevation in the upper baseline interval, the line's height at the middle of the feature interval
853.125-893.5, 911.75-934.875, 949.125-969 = -3.74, 447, 486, 469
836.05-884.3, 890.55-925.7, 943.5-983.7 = 8.28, 463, 481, 471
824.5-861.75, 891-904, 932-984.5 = 6.70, 487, 510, 498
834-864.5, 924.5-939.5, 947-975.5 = -3.87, 491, 483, 485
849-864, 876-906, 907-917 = 6.27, 496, 392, 431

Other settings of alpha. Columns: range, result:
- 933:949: 582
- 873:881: 383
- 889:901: 279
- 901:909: 222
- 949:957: 491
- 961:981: 475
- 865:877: 398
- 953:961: 459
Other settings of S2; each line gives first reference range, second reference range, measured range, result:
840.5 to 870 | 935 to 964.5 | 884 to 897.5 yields 3.20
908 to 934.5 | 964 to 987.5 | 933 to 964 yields -2.72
